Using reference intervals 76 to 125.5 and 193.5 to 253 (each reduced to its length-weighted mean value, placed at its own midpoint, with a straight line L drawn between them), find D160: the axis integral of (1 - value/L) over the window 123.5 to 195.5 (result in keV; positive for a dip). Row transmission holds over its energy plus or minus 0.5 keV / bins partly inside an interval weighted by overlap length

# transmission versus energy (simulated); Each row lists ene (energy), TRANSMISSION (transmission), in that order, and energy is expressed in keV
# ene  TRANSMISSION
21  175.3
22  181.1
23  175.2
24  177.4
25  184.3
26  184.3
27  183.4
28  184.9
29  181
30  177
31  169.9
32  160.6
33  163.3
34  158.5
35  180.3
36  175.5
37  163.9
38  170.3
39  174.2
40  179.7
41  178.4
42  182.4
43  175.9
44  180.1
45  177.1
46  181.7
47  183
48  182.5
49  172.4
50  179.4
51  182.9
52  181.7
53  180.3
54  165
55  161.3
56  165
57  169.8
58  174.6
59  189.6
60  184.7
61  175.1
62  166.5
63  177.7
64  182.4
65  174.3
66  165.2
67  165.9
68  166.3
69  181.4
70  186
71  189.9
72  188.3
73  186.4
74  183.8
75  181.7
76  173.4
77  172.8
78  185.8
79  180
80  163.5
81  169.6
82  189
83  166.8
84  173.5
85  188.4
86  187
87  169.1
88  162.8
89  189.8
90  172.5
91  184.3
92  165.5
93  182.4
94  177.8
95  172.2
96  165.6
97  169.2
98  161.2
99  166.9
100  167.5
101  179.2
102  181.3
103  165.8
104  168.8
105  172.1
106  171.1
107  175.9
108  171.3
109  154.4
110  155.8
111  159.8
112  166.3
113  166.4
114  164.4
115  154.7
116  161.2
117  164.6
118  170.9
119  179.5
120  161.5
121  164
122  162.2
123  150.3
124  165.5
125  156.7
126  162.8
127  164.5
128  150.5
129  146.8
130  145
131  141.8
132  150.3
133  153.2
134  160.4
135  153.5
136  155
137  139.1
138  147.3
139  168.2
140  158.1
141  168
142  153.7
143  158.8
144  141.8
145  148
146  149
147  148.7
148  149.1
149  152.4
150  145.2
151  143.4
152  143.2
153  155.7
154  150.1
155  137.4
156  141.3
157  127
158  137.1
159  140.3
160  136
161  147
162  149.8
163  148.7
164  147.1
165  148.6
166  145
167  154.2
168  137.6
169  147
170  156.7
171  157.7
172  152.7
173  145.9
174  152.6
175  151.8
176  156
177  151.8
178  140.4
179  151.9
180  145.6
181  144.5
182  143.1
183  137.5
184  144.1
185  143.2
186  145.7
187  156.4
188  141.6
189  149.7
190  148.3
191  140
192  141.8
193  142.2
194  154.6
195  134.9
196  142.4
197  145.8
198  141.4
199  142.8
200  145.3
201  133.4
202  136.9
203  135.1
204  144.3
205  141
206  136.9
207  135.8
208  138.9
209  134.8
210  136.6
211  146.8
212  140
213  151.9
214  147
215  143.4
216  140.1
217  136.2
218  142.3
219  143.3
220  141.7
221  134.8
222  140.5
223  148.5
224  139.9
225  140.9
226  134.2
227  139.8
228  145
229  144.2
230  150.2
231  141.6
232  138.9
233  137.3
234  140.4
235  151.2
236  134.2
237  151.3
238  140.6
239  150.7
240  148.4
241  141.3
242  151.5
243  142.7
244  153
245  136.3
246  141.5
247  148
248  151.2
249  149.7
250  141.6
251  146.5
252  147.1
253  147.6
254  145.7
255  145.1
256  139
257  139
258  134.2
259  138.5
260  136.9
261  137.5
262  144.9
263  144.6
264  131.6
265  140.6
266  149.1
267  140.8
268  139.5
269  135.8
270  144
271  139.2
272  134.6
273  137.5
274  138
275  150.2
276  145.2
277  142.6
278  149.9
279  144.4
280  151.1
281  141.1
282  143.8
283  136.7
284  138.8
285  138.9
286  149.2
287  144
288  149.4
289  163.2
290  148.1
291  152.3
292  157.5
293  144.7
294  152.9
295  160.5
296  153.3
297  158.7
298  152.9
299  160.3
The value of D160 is 3.78 keV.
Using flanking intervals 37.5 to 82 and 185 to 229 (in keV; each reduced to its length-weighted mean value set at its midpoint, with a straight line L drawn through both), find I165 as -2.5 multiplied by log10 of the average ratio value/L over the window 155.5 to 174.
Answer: 0.046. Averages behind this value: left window 177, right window 142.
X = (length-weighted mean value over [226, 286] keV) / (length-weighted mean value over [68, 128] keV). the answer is 0.83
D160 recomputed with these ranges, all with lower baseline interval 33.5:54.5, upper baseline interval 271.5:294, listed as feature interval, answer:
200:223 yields 2.15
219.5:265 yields 2.42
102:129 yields 0.54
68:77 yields -0.50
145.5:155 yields 0.86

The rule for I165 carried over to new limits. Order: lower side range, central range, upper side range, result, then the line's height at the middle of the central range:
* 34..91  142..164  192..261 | 0.09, 158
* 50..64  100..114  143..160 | -0.06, 159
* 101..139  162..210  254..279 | 0.05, 152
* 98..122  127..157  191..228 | 0.06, 159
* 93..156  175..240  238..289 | 0.05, 150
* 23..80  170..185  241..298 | 0.07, 158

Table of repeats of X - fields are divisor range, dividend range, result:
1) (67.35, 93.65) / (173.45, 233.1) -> 0.80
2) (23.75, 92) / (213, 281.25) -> 0.81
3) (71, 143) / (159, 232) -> 0.86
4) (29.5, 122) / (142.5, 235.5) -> 0.83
